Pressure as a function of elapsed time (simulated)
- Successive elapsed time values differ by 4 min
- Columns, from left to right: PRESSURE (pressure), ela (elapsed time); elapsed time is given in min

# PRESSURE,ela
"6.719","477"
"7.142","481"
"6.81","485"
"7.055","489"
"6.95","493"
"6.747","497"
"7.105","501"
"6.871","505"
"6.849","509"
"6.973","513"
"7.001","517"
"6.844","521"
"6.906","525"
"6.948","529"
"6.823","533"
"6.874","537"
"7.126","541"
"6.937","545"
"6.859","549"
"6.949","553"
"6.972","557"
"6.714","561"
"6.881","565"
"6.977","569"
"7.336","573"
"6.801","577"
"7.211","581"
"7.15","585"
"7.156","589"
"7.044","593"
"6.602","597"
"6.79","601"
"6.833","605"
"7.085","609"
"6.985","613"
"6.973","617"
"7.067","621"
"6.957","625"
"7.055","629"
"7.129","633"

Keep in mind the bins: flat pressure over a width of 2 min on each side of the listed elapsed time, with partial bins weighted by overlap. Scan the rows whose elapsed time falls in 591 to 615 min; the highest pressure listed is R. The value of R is 7.085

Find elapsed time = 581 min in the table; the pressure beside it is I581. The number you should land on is 7.211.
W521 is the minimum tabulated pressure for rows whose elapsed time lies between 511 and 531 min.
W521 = 6.844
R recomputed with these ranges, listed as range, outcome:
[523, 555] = 7.126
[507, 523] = 7.001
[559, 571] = 6.977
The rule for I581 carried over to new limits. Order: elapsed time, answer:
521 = 6.844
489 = 7.055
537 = 6.874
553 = 6.949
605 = 6.833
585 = 7.15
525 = 6.906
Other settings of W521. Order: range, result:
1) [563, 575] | 6.881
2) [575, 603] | 6.602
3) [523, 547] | 6.823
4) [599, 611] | 6.79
